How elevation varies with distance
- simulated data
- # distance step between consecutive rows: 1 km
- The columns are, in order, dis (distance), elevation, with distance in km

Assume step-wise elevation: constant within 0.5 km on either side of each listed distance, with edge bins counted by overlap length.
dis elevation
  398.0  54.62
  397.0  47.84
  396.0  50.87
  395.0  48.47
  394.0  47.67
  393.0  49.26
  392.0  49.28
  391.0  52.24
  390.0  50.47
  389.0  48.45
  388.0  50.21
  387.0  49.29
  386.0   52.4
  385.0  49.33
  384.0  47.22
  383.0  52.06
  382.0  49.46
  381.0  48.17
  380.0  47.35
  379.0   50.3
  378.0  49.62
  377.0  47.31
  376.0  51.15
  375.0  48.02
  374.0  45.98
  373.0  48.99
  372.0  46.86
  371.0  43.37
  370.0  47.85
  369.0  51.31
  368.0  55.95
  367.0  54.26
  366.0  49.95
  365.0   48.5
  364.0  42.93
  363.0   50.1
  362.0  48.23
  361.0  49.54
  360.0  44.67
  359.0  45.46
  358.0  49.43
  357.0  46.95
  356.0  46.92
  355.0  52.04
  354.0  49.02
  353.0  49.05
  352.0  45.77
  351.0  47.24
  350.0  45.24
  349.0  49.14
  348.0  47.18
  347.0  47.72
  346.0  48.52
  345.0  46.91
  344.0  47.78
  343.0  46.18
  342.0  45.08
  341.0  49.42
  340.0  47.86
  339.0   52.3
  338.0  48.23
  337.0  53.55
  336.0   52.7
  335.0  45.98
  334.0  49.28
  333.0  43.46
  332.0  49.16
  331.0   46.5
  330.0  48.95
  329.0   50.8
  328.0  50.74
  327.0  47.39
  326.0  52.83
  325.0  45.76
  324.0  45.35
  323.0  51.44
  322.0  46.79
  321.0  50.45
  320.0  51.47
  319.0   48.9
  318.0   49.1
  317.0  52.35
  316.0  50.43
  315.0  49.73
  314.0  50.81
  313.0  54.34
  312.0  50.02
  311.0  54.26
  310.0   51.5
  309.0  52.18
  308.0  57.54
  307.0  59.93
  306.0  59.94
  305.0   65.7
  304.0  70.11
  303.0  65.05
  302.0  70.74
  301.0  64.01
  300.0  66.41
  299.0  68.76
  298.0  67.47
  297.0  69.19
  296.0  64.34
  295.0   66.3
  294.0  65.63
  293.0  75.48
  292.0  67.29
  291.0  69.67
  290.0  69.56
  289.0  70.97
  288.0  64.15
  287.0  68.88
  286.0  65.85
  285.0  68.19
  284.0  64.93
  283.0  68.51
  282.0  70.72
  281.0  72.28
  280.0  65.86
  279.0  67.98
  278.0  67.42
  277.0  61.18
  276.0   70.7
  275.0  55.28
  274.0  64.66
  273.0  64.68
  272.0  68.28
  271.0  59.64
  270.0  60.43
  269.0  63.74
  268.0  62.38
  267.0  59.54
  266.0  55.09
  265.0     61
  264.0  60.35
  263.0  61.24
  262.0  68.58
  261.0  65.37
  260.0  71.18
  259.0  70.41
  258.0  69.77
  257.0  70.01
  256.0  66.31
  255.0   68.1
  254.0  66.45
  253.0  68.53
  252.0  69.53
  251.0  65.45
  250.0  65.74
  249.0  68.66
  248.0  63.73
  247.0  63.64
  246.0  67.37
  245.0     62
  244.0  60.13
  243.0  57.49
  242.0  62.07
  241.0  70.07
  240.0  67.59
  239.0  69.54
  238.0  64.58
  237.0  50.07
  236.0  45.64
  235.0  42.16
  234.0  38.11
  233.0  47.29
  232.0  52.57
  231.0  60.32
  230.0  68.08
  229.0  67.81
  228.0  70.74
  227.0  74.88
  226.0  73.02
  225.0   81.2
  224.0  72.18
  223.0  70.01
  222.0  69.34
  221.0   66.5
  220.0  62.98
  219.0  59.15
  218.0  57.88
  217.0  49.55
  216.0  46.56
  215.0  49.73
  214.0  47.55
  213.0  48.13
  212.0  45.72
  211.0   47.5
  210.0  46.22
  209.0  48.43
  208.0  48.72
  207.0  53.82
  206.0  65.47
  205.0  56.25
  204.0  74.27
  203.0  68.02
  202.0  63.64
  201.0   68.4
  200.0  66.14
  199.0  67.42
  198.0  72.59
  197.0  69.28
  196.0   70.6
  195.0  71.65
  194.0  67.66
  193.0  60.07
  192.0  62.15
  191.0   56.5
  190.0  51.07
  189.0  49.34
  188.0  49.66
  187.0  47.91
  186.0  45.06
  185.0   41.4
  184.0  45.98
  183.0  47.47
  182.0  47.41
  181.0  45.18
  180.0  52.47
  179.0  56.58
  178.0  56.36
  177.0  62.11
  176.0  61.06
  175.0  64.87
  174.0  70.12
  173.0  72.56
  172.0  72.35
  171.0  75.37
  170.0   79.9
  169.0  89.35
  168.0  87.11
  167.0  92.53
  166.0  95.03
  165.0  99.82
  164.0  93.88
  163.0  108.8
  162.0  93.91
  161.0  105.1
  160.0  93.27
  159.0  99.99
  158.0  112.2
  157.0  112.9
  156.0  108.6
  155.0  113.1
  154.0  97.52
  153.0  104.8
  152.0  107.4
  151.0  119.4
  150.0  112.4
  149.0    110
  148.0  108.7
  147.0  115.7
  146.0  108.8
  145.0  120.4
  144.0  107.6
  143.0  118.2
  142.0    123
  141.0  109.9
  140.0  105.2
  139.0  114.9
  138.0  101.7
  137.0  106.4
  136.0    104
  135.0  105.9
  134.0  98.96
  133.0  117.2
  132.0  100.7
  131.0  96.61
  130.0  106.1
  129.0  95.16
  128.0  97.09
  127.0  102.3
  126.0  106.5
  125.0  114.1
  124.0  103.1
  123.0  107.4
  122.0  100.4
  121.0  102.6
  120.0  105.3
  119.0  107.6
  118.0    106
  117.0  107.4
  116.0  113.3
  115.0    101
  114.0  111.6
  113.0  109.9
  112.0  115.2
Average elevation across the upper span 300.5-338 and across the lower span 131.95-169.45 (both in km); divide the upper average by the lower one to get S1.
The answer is 0.50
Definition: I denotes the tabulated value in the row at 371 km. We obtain 43.37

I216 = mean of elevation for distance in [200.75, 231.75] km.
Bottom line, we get 60.6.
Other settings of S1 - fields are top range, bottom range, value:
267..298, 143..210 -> 0.85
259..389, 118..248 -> 0.71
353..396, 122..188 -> 0.53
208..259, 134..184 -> 0.66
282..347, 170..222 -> 0.97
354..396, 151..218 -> 0.70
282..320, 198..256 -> 1.02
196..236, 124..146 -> 0.56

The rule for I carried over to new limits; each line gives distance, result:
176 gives 61.06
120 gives 105.3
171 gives 75.37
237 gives 50.07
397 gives 47.84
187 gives 47.91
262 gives 68.58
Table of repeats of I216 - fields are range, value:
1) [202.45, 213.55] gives 54.8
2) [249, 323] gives 63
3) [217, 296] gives 64.6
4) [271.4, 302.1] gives 67.2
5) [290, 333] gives 57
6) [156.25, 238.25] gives 65.6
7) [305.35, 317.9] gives 53.6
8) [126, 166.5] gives 106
